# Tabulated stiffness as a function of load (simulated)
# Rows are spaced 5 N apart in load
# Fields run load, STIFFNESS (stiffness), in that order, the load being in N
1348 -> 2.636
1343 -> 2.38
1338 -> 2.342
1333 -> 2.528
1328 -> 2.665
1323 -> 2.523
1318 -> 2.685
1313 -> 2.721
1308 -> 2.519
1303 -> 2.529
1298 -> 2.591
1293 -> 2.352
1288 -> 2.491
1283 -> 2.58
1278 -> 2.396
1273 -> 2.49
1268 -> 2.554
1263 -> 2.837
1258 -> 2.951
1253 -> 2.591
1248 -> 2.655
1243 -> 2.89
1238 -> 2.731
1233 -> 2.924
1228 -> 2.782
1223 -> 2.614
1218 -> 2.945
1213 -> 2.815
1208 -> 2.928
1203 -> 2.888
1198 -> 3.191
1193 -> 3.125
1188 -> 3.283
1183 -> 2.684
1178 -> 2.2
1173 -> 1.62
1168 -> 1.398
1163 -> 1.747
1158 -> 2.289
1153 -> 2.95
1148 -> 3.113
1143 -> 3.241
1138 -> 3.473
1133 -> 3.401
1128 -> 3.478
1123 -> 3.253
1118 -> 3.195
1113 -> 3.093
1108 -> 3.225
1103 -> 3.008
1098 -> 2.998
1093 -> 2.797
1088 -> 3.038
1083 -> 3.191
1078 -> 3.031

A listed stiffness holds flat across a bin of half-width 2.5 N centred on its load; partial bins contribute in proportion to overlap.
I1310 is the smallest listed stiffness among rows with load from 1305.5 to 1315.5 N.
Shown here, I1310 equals 2.519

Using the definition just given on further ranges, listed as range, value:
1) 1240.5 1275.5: 2.49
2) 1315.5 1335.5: 2.523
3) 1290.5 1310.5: 2.352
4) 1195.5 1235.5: 2.614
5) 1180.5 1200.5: 2.684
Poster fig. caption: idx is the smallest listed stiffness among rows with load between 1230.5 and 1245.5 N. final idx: 2.731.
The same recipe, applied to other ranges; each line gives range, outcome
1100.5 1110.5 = 3.008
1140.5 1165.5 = 1.747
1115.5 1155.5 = 2.95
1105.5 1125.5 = 3.093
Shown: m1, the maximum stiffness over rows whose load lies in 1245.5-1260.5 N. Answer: 2.951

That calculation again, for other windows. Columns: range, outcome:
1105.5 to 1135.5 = 3.478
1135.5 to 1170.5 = 3.473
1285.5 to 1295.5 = 2.491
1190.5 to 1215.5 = 3.191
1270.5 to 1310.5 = 2.591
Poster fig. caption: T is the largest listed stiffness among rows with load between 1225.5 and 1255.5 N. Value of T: 2.924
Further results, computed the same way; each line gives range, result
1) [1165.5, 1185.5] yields 2.684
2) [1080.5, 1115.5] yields 3.225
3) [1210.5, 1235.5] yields 2.945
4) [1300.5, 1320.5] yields 2.721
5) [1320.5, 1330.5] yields 2.665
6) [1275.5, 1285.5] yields 2.58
